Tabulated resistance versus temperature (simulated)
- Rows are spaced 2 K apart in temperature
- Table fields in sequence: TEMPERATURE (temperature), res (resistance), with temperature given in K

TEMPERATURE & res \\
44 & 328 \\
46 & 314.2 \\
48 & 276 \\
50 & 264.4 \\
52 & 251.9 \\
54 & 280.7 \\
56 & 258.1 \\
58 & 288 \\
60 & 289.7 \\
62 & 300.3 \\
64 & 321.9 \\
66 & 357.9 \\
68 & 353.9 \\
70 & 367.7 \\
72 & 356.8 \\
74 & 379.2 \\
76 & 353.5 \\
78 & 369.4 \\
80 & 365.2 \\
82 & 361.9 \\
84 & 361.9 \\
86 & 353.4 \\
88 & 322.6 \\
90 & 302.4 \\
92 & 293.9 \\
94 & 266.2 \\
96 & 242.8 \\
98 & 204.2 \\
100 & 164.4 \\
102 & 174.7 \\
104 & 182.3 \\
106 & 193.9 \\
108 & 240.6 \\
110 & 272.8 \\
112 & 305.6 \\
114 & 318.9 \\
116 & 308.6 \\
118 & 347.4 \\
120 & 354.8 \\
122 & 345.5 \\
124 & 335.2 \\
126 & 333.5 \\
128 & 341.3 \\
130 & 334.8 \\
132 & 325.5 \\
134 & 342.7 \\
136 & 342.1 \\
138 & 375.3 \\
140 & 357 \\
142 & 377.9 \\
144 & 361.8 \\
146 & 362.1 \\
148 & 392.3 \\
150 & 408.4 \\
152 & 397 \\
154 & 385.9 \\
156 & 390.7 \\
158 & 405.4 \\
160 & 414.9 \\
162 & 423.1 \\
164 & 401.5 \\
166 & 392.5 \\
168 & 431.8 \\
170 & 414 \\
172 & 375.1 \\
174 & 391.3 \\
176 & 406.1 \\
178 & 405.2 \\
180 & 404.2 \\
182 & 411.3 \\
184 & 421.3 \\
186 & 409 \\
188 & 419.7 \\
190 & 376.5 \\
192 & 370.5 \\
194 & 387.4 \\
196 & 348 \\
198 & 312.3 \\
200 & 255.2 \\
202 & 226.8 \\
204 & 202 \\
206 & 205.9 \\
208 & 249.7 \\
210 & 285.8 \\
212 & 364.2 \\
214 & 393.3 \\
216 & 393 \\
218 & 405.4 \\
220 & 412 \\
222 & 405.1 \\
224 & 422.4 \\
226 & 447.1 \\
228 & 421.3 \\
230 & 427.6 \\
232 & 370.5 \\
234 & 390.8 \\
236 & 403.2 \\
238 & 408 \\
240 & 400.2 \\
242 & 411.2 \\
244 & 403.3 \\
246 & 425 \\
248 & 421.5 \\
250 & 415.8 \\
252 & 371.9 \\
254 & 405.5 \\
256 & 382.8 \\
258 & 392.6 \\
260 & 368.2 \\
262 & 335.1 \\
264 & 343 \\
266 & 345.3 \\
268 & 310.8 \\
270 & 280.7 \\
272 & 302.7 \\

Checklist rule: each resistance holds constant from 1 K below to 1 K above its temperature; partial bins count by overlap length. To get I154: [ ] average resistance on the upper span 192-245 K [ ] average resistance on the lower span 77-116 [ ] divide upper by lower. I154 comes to 1.29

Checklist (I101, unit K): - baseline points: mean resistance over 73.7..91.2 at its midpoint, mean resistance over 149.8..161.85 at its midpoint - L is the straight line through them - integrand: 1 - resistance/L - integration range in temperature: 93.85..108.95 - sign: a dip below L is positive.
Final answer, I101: 6.6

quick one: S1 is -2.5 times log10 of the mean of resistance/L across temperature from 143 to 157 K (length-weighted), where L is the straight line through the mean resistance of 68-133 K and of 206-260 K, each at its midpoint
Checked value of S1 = -0.14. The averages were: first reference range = 306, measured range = 385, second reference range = 389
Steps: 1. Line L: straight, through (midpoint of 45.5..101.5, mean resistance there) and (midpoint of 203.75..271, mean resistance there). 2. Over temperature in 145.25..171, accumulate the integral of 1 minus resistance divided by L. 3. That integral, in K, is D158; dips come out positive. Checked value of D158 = -4.6 K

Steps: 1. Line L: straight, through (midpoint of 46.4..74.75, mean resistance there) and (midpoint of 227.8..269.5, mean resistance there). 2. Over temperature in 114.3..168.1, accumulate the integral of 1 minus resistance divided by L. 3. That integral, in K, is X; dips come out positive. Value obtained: -4.0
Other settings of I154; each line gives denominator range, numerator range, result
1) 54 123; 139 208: 1.23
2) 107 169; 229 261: 1.11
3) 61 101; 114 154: 1.11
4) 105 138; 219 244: 1.29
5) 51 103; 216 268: 1.30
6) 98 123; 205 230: 1.39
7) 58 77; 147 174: 1.18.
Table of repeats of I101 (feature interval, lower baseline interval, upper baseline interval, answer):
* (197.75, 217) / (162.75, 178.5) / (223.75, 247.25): 5.64 K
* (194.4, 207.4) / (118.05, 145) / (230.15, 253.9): 4.02 K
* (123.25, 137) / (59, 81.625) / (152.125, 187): 1.63 K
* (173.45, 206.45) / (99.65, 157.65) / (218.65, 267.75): 0.93 K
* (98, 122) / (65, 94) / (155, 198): 6.75 K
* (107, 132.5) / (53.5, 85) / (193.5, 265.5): 1.89 K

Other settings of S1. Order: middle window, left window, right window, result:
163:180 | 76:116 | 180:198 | -0.09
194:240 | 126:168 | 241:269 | 0.08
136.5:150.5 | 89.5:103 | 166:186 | -0.12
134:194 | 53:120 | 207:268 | -0.14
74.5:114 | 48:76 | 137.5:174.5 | 0.20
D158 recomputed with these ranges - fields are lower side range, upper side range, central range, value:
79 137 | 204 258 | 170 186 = -2.6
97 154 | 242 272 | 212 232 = -3.0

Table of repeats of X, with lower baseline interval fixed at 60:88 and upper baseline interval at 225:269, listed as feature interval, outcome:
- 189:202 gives 1.6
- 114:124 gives 0.7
